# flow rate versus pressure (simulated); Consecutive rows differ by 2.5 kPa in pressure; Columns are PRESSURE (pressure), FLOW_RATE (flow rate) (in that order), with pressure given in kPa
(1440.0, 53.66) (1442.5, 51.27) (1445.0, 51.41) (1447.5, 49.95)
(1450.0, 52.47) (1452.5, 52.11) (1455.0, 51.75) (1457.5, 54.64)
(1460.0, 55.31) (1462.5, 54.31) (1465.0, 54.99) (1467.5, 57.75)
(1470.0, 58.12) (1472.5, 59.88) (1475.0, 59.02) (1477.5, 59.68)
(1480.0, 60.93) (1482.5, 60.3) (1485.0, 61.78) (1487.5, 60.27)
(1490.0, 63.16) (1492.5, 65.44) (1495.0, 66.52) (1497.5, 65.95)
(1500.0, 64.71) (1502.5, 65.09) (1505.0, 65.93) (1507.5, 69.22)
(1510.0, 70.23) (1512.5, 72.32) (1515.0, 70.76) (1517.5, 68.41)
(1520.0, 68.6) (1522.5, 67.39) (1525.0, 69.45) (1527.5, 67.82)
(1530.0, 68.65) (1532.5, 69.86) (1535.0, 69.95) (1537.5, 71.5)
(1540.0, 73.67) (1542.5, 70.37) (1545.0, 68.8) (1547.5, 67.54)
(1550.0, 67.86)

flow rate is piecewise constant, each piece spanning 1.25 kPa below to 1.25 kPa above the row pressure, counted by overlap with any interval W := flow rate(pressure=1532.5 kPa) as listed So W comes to 69.86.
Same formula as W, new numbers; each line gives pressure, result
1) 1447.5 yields 49.95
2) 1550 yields 67.86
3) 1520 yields 68.6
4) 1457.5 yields 54.64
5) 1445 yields 51.41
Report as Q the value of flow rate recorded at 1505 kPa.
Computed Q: 65.93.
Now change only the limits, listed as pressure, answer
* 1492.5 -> 65.44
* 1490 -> 63.16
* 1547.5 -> 67.54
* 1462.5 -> 54.31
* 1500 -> 64.71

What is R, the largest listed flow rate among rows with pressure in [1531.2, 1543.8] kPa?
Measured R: 73.67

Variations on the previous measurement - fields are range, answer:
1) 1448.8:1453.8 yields 52.47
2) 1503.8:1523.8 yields 72.32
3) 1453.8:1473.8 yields 59.88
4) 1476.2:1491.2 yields 63.16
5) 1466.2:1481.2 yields 60.93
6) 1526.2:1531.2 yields 68.65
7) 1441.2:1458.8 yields 54.64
